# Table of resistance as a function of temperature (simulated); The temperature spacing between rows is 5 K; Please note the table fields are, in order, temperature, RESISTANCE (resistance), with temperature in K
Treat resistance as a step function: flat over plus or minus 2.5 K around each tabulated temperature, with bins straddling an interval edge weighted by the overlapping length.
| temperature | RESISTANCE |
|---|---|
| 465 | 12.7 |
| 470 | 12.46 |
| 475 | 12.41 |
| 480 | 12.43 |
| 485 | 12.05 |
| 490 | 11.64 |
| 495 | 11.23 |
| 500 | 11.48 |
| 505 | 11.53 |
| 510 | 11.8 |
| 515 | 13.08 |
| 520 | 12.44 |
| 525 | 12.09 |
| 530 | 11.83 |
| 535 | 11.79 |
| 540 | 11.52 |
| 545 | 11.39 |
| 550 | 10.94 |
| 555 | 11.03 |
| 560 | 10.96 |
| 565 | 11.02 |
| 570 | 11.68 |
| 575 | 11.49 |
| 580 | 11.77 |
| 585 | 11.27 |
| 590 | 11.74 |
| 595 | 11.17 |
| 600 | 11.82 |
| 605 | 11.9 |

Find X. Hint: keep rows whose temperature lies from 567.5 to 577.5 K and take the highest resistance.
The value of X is 11.68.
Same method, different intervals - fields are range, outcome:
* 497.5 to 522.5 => 13.08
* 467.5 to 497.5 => 12.46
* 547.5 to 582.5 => 11.77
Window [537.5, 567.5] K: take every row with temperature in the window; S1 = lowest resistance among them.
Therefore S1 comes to 10.94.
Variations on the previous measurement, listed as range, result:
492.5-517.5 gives 11.23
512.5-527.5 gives 12.09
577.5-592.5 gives 11.27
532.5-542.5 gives 11.52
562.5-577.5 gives 11.02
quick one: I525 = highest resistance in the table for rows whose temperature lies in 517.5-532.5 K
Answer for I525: 12.44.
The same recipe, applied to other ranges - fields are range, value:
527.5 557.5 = 11.83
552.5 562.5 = 11.03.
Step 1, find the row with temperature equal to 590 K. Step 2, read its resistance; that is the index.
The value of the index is 11.74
